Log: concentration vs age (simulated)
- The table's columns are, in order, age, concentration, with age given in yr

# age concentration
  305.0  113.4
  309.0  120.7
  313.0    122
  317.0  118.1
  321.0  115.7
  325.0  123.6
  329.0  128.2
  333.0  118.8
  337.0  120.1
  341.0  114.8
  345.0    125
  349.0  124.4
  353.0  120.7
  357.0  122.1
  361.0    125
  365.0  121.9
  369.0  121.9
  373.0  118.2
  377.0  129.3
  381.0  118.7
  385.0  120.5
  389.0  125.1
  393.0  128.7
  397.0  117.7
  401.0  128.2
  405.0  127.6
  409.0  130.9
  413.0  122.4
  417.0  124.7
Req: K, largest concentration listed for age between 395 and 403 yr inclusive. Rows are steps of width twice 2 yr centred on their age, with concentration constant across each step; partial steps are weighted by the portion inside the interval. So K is 128.2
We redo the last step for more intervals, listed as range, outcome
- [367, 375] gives 121.9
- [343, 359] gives 125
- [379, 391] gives 125.1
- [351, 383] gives 129.3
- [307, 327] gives 123.6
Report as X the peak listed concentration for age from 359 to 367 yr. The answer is 125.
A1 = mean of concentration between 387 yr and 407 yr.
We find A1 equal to 125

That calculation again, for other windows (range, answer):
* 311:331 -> 122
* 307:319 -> 120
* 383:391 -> 123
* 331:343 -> 118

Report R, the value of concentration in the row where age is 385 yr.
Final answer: 120.5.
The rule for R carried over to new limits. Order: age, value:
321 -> 115.7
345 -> 125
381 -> 118.7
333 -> 118.8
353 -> 120.7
